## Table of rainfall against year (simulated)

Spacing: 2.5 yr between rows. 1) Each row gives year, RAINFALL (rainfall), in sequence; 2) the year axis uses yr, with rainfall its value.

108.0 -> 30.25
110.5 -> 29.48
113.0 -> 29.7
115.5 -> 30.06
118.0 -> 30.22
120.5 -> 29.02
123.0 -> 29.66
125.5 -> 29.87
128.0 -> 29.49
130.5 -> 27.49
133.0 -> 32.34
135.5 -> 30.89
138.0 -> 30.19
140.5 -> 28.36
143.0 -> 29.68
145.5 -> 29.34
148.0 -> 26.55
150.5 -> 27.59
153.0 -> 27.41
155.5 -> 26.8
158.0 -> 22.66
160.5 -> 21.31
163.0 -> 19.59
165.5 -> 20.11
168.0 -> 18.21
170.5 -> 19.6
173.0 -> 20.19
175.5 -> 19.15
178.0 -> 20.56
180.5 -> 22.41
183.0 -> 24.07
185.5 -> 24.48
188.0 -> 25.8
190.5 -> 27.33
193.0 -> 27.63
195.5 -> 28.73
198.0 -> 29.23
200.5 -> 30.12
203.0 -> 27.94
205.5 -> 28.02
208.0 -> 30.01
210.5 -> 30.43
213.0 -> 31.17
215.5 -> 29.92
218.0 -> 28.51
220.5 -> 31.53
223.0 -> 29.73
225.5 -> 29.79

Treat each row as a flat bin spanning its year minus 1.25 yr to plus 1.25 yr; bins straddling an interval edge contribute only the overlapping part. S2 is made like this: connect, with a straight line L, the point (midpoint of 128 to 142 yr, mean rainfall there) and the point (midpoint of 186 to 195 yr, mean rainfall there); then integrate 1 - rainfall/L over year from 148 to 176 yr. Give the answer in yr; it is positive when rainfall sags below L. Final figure 6.0 yr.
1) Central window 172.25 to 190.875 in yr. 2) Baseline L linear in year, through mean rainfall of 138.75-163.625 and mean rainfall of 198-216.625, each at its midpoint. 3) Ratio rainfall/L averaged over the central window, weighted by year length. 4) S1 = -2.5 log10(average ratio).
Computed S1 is 0.223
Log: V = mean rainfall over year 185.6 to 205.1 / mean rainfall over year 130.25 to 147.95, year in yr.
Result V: 0.9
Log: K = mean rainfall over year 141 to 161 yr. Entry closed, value 26.7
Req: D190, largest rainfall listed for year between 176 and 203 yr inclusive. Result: 30.12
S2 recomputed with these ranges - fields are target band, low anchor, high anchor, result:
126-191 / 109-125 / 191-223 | 9.8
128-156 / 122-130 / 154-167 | -3.1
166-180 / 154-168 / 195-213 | 2.5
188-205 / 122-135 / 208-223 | 1.1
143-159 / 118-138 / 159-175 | -2.0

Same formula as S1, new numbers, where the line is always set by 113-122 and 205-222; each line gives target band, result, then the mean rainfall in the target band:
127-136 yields -0.01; 30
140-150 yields 0.05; 28.4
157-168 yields 0.41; 20.6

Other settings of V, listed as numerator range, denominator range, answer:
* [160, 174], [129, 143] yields 0.66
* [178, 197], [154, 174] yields 1.20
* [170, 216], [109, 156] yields 0.90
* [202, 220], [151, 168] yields 1.29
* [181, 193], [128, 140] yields 0.85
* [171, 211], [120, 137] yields 0.86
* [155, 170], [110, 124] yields 0.71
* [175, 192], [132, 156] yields 0.82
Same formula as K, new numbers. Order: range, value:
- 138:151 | 28.5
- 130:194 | 25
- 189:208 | 28.5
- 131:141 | 30.4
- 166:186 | 20.9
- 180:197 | 26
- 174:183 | 21.2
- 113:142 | 29.8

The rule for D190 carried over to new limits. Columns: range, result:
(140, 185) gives 29.68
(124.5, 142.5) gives 32.34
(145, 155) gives 29.34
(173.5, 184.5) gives 24.07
